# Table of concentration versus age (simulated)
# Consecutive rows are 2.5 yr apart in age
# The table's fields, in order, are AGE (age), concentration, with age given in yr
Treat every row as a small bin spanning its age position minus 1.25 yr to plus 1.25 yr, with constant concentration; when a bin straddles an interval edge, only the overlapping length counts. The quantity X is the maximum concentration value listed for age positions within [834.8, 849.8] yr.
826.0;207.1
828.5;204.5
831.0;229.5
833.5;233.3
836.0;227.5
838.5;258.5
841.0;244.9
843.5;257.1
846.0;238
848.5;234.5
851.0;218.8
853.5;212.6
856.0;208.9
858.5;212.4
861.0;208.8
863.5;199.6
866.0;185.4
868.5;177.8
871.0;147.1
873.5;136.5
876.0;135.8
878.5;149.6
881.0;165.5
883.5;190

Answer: 258.5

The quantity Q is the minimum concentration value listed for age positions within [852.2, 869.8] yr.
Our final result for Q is 177.8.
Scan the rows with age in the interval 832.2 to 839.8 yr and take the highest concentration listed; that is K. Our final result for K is 258.5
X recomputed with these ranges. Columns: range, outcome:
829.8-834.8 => 233.3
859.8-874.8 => 208.8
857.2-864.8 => 212.4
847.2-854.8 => 234.5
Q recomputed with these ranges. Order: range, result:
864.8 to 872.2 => 147.1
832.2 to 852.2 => 218.8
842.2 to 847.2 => 238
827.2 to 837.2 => 204.5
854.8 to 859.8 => 208.9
